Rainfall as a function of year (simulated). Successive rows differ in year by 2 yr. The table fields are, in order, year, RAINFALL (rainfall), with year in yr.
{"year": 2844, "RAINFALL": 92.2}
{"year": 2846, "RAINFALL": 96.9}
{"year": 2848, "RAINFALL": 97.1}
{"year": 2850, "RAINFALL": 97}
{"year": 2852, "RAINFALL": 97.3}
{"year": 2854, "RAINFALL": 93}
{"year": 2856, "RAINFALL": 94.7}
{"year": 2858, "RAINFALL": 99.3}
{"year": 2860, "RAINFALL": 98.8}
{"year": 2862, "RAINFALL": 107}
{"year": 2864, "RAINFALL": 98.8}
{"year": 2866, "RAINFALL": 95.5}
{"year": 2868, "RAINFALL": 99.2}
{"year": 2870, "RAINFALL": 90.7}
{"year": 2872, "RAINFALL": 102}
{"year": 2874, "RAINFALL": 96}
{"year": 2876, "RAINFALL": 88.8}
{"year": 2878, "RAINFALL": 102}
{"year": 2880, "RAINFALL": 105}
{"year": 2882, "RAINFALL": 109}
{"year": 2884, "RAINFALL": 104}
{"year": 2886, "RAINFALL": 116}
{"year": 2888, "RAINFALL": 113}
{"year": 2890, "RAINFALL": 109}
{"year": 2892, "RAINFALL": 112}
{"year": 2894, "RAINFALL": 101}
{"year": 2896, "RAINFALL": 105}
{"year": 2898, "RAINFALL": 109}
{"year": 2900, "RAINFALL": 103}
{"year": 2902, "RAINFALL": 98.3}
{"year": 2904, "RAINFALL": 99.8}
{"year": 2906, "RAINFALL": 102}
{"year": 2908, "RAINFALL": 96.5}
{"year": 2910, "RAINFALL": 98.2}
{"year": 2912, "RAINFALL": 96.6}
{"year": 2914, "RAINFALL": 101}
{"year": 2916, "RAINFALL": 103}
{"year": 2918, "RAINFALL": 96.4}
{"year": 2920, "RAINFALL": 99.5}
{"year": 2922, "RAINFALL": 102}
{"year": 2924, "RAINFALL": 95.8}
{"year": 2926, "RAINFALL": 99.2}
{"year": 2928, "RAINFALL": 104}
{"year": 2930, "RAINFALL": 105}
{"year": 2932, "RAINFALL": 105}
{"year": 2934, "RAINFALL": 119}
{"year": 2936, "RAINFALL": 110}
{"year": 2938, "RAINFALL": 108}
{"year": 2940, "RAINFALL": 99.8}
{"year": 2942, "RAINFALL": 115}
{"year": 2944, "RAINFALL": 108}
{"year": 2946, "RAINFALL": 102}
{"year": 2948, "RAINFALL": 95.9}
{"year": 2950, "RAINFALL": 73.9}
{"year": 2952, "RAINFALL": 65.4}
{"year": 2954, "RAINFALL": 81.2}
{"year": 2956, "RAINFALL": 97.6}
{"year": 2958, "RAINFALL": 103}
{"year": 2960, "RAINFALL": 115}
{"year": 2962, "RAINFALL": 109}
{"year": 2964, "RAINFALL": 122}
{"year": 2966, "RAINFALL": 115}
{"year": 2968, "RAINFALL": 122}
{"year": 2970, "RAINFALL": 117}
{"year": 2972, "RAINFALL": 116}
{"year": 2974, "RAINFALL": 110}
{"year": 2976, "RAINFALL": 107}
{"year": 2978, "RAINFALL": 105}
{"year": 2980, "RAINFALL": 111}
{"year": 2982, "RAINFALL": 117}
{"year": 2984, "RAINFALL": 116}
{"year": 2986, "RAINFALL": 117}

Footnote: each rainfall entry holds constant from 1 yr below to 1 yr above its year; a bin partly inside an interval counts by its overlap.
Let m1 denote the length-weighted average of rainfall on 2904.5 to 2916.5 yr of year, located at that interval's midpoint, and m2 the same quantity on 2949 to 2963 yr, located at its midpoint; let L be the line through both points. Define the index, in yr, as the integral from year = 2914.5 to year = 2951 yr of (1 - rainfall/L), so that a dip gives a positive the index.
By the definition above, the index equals -2.4 yr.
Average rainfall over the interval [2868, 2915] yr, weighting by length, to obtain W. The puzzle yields 102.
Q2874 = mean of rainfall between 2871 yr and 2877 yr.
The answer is 95.6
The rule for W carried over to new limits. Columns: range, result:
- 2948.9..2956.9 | 79.5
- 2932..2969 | 103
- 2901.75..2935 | 101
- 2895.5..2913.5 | 101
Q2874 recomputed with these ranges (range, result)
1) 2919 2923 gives 101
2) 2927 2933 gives 105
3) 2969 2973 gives 116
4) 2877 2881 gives 104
